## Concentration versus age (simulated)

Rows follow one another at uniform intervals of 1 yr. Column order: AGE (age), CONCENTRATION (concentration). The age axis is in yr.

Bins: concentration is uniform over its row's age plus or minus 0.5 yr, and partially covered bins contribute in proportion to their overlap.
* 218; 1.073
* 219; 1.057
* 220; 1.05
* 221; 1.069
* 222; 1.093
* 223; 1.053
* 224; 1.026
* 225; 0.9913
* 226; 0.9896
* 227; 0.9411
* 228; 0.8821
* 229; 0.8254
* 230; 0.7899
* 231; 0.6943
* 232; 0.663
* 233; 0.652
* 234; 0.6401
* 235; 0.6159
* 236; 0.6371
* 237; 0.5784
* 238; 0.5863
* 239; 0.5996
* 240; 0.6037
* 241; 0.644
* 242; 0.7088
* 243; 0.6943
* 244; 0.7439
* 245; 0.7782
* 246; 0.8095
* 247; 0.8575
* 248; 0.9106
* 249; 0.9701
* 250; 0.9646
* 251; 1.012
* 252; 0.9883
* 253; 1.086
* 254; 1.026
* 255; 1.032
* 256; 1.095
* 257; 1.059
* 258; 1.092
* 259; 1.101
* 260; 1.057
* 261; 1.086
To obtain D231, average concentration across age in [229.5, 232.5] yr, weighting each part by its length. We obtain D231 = 0.716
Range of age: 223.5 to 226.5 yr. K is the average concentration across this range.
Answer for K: 1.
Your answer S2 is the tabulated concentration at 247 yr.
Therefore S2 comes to 0.8575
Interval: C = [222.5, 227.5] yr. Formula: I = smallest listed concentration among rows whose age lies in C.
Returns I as 0.9411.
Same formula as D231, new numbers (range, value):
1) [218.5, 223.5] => 1.06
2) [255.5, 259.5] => 1.09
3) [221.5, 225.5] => 1.04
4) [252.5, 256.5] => 1.06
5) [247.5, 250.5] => 0.948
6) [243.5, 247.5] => 0.797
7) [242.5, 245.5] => 0.739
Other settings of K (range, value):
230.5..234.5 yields 0.662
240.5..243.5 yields 0.682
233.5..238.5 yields 0.612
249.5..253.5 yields 1.01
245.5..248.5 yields 0.859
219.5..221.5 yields 1.06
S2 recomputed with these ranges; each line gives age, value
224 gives 1.026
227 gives 0.9411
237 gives 0.5784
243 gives 0.6943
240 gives 0.6037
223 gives 1.053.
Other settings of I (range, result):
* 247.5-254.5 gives 0.9106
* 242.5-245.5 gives 0.6943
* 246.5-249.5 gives 0.8575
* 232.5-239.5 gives 0.5784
